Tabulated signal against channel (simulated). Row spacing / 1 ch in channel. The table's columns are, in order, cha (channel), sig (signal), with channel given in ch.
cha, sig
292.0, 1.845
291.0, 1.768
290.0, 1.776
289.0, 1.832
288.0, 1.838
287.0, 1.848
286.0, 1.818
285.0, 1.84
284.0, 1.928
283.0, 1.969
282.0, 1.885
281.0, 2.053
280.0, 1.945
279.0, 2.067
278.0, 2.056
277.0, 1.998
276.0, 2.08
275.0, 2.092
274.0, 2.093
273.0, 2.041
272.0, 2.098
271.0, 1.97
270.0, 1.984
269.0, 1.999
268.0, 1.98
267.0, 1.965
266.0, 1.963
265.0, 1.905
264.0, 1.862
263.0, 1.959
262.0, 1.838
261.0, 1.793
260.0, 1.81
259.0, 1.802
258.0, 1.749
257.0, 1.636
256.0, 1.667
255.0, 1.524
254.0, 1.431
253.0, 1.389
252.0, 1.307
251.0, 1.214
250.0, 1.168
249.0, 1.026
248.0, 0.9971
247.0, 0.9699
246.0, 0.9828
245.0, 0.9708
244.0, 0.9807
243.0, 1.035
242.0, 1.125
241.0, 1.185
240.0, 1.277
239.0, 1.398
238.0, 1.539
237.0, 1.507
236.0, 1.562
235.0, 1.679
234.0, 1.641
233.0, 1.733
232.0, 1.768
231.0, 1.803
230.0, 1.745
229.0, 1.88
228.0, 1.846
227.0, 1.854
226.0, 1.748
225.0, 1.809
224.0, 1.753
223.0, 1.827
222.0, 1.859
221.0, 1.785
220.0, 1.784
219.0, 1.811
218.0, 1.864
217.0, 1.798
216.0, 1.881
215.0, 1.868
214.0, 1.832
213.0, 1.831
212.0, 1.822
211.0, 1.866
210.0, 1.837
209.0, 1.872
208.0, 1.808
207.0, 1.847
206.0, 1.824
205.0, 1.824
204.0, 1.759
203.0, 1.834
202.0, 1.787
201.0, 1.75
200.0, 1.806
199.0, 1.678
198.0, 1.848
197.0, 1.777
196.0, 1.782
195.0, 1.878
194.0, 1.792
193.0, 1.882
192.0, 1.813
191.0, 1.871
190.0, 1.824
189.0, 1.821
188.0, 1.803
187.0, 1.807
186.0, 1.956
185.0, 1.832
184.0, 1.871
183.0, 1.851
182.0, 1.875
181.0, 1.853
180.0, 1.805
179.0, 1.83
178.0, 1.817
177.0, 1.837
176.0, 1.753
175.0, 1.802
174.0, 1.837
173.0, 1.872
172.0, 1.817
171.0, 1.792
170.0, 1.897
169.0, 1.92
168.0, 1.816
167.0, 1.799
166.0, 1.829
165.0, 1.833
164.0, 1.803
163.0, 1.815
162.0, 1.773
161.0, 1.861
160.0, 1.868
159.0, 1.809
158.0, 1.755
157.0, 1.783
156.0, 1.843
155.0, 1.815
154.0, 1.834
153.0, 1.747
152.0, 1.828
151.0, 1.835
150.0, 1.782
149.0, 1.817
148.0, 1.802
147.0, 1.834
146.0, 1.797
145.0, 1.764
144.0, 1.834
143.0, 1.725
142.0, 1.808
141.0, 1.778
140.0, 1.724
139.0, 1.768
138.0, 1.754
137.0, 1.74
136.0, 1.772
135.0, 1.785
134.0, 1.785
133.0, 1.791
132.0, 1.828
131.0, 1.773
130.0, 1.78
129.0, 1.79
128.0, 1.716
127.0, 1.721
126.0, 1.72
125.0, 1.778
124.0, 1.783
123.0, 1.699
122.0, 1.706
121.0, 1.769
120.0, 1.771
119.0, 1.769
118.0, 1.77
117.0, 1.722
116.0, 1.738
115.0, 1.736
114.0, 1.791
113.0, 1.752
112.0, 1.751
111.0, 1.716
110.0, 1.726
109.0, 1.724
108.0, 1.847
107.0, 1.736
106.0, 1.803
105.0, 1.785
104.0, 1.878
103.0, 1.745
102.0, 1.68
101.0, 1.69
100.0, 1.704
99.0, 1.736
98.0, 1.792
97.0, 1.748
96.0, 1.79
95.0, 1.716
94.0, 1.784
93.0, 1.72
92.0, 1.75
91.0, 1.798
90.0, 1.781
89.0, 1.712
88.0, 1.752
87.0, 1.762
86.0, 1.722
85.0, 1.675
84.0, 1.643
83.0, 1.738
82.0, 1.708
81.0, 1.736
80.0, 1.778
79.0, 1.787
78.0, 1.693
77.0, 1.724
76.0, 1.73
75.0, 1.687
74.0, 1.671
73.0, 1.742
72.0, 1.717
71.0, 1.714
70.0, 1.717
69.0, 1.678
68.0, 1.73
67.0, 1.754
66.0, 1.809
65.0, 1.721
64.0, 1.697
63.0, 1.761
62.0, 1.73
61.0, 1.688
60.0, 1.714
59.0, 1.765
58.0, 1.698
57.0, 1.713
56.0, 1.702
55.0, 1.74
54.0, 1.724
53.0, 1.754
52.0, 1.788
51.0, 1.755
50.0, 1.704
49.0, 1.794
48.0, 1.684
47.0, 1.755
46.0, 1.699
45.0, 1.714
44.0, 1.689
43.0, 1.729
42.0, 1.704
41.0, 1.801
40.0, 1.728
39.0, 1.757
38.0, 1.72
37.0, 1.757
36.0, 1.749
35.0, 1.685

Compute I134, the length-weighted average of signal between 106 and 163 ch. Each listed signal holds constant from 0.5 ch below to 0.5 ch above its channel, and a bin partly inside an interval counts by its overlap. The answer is 1.78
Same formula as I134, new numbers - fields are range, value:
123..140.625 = 1.76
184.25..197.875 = 1.83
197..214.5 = 1.81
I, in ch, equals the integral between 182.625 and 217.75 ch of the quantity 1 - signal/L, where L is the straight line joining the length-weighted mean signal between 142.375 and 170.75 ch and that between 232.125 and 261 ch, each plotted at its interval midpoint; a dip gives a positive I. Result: -4.91 ch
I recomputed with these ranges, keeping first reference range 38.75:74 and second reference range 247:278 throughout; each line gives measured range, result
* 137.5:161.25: -0.9 ch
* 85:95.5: -0.1 ch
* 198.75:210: -0.4 ch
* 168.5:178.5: -0.6 ch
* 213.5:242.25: 0.6 ch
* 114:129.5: -0.1 ch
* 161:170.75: -0.6 ch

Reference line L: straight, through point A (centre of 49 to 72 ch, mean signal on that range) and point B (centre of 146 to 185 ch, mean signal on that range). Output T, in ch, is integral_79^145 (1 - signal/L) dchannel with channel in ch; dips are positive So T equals 0.8 ch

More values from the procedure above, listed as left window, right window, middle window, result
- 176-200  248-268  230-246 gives 2.6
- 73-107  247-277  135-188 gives -2.4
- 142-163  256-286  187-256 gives 8.8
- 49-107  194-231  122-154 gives -0.1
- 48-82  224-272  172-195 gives -2.9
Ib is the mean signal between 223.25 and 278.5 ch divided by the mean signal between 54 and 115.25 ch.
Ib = 0.9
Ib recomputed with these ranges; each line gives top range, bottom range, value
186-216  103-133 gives 1.03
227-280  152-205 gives 0.90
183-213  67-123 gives 1.05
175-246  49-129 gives 0.99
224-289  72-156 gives 0.96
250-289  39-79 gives 1.07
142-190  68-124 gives 1.05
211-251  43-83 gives 0.90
